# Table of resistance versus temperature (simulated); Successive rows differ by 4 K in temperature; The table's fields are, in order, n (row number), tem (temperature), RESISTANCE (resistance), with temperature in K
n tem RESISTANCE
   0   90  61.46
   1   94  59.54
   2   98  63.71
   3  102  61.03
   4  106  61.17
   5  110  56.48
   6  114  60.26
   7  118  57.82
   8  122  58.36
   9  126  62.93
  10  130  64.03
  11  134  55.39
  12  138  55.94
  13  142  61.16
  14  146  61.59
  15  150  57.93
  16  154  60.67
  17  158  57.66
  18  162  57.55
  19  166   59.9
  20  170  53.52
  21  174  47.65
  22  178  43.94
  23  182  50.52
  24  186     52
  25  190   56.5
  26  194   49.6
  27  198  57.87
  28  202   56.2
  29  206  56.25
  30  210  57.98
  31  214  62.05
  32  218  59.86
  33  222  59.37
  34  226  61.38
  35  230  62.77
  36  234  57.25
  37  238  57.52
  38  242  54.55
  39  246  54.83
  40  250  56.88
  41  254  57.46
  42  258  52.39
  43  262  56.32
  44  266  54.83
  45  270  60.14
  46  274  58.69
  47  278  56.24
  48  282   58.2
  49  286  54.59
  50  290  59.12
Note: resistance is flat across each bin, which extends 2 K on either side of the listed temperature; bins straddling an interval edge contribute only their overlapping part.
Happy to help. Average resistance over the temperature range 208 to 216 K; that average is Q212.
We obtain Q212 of 60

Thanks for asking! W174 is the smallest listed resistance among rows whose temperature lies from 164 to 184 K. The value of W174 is 43.94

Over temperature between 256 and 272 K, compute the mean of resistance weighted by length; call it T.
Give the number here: 55.9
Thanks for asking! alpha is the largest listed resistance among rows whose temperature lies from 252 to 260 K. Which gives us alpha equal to 57.46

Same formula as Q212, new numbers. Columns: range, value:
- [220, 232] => 61.2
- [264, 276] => 57.9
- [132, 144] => 57.5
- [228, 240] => 59.2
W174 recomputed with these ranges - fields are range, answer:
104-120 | 56.48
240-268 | 52.39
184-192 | 52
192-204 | 49.6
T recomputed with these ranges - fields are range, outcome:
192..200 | 53.7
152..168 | 58.9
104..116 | 59.3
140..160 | 59.8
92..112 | 60.4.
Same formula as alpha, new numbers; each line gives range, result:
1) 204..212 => 57.98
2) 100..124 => 61.17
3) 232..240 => 57.52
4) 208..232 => 62.77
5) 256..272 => 60.14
